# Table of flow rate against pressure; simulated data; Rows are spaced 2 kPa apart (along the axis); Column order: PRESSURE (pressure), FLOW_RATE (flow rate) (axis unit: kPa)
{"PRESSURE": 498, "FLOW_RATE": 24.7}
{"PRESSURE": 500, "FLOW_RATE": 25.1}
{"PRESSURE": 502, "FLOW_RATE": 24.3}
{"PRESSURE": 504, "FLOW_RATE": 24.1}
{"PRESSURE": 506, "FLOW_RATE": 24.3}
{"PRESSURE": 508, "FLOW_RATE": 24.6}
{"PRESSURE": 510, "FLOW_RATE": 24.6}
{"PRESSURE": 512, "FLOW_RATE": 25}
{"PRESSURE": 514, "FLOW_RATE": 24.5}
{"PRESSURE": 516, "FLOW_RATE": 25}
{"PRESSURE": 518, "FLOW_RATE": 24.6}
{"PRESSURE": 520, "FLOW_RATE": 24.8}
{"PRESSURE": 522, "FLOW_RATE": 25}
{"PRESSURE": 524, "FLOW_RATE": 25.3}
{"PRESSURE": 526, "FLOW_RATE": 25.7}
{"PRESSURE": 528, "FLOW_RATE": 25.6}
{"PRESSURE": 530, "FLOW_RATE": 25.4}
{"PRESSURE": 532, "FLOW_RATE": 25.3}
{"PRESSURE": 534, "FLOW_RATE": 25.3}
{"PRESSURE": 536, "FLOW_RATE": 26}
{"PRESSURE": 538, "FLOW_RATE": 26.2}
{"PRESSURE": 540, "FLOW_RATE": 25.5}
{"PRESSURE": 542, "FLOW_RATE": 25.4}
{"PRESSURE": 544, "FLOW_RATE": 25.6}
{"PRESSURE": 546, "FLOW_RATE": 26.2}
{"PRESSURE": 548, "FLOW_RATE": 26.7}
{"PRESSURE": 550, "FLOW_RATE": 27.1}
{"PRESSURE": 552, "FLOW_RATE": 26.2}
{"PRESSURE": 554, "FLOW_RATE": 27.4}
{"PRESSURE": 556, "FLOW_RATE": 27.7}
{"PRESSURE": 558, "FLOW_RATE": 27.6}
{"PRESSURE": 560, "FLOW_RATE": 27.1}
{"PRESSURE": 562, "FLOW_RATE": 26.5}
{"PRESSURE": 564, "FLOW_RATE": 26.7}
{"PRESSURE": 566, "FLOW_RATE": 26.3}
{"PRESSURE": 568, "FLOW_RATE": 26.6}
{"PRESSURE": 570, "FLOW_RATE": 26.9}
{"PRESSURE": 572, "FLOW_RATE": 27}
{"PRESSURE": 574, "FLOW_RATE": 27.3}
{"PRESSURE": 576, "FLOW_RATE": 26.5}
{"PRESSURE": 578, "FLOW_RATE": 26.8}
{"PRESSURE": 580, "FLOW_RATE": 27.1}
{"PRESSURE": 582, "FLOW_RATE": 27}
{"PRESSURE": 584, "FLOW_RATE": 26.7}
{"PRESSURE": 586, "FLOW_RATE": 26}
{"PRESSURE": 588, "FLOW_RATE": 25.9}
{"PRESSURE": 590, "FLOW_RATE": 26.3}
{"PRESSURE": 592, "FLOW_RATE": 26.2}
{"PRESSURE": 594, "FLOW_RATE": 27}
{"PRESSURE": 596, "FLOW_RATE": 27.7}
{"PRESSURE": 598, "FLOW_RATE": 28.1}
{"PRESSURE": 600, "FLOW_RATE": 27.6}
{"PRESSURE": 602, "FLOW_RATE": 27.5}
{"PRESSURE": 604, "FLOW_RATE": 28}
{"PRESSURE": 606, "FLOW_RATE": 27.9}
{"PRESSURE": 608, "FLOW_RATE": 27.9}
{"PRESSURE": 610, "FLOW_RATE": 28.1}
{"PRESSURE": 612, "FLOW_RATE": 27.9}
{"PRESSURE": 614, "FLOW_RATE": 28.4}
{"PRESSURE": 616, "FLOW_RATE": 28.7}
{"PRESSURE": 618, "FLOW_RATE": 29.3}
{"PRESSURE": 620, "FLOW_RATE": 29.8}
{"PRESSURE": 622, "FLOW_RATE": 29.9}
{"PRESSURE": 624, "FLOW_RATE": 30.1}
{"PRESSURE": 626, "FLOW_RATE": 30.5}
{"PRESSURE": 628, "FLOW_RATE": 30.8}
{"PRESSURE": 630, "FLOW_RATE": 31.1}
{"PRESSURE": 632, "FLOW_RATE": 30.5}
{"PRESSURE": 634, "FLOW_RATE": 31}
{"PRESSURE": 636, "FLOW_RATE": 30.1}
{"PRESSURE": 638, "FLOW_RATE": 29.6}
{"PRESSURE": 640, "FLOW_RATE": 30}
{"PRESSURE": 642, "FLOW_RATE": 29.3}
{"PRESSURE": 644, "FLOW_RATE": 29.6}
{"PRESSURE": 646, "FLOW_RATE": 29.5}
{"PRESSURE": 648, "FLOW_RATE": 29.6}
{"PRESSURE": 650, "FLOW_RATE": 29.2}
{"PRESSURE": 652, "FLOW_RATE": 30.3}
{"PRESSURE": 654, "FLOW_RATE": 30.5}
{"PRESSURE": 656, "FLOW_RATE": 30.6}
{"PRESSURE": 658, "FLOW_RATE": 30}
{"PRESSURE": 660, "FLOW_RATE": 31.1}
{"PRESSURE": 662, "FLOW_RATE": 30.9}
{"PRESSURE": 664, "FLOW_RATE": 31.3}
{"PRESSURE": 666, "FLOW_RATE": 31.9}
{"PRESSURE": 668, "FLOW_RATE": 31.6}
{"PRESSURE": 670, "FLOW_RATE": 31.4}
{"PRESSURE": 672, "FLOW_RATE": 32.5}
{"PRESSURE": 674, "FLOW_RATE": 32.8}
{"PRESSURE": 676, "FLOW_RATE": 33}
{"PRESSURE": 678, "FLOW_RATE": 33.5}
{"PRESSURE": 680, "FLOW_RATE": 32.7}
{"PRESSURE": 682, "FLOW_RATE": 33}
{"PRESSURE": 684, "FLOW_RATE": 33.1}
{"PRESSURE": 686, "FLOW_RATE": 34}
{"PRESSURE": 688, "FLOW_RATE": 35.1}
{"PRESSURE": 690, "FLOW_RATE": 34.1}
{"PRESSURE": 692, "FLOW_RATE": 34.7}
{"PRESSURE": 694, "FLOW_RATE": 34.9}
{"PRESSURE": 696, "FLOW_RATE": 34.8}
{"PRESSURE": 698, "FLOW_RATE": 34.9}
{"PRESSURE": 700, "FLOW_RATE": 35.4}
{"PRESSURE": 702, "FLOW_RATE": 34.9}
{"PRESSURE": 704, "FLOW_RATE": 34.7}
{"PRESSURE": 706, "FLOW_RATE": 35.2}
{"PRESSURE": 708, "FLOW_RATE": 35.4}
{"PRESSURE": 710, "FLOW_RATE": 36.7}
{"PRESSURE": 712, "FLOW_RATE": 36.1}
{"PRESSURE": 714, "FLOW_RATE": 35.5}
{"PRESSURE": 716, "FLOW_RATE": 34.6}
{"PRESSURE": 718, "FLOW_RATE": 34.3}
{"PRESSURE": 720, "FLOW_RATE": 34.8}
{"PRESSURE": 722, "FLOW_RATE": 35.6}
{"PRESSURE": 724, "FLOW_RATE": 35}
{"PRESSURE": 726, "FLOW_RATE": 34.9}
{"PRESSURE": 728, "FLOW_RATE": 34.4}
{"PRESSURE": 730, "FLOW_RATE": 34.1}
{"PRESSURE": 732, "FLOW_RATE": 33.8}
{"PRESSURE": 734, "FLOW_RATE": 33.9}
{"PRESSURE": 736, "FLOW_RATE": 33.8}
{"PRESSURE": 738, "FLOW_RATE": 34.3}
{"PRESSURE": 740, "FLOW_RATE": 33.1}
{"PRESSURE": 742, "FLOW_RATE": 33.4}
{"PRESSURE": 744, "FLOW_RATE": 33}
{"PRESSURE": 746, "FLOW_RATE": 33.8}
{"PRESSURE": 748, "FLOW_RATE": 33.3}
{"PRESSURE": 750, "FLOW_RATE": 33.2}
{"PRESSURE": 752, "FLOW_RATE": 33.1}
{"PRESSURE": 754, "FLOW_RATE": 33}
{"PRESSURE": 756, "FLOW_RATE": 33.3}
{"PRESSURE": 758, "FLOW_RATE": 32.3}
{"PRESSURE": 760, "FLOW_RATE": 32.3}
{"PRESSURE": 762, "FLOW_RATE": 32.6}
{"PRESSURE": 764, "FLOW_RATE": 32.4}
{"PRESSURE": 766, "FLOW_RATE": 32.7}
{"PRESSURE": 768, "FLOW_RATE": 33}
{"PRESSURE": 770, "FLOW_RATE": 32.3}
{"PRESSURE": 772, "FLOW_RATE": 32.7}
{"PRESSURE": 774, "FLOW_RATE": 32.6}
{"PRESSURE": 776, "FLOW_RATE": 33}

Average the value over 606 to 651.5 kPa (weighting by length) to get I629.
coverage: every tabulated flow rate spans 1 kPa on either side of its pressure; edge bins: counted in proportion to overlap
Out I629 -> 29.6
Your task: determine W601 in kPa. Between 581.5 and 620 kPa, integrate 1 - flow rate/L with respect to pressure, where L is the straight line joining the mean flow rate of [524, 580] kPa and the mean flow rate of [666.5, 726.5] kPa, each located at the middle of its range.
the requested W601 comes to 2.00 kPa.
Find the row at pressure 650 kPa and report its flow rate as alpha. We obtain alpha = 29.2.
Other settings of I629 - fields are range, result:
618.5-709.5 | 32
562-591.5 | 26.6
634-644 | 29.9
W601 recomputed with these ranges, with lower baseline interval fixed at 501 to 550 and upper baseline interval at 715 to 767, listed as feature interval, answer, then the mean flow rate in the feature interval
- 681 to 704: -1.95 kPa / 34.5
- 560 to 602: 0.88 kPa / 26.8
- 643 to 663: 0.06 kPa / 30.1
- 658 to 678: -0.66 kPa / 31.8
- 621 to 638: -0.66 kPa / 30.4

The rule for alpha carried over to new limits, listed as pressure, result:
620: 29.8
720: 34.8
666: 31.9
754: 33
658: 30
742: 33.4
